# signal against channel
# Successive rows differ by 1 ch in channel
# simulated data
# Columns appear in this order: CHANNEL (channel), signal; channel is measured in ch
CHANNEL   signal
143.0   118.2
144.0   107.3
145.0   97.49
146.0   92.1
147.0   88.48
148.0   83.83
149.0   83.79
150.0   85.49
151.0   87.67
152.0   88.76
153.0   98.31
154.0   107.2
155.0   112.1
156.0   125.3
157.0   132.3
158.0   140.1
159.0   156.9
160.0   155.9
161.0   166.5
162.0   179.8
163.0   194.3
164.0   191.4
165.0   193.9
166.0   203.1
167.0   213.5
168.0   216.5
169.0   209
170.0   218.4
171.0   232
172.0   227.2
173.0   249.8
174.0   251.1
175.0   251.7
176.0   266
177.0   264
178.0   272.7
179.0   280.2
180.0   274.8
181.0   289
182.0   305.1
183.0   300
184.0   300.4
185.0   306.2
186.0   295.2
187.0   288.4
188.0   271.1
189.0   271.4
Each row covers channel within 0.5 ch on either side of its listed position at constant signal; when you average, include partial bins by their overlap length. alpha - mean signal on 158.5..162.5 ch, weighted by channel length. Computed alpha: 165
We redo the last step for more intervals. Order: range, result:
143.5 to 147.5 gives 96.3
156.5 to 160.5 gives 146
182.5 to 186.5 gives 300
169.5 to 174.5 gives 236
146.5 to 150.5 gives 85.4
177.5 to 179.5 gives 276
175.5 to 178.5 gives 268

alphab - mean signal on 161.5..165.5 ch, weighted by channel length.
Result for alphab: 190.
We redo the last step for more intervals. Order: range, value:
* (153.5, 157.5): 119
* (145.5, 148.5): 88.1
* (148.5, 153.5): 88.8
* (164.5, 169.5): 207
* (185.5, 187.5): 292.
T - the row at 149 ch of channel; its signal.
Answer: 83.79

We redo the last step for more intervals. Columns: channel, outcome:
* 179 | 280.2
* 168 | 216.5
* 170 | 218.4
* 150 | 85.49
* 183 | 300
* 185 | 306.2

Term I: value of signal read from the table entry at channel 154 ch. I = 107.2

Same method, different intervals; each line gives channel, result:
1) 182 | 305.1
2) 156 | 125.3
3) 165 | 193.9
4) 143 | 118.2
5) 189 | 271.4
